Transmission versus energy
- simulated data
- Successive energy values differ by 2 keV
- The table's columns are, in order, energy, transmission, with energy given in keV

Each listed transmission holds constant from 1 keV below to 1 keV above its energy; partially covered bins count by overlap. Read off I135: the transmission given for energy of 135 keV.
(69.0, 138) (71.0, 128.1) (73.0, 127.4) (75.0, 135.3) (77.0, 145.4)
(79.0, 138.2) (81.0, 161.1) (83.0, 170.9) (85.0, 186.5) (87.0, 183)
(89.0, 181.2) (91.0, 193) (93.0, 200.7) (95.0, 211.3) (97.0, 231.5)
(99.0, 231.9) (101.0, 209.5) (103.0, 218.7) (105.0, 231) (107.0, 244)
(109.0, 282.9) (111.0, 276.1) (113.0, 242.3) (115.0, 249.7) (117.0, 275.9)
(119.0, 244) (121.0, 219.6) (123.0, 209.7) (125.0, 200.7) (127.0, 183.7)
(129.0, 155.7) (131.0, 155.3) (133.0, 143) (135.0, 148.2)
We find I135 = 148.2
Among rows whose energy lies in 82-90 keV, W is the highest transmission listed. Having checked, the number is 186.5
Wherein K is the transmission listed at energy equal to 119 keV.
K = 244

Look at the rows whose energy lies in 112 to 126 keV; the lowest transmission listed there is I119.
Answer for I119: 200.7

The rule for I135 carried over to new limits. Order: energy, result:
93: 200.7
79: 138.2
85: 186.5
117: 275.9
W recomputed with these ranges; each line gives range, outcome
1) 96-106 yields 231.9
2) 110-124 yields 276.1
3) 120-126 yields 219.6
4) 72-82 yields 161.1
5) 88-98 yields 231.5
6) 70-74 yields 128.1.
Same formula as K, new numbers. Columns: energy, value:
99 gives 231.9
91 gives 193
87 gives 183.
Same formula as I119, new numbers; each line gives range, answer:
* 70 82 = 127.4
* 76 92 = 138.2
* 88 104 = 181.2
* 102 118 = 218.7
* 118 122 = 219.6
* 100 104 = 209.5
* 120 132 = 155.3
